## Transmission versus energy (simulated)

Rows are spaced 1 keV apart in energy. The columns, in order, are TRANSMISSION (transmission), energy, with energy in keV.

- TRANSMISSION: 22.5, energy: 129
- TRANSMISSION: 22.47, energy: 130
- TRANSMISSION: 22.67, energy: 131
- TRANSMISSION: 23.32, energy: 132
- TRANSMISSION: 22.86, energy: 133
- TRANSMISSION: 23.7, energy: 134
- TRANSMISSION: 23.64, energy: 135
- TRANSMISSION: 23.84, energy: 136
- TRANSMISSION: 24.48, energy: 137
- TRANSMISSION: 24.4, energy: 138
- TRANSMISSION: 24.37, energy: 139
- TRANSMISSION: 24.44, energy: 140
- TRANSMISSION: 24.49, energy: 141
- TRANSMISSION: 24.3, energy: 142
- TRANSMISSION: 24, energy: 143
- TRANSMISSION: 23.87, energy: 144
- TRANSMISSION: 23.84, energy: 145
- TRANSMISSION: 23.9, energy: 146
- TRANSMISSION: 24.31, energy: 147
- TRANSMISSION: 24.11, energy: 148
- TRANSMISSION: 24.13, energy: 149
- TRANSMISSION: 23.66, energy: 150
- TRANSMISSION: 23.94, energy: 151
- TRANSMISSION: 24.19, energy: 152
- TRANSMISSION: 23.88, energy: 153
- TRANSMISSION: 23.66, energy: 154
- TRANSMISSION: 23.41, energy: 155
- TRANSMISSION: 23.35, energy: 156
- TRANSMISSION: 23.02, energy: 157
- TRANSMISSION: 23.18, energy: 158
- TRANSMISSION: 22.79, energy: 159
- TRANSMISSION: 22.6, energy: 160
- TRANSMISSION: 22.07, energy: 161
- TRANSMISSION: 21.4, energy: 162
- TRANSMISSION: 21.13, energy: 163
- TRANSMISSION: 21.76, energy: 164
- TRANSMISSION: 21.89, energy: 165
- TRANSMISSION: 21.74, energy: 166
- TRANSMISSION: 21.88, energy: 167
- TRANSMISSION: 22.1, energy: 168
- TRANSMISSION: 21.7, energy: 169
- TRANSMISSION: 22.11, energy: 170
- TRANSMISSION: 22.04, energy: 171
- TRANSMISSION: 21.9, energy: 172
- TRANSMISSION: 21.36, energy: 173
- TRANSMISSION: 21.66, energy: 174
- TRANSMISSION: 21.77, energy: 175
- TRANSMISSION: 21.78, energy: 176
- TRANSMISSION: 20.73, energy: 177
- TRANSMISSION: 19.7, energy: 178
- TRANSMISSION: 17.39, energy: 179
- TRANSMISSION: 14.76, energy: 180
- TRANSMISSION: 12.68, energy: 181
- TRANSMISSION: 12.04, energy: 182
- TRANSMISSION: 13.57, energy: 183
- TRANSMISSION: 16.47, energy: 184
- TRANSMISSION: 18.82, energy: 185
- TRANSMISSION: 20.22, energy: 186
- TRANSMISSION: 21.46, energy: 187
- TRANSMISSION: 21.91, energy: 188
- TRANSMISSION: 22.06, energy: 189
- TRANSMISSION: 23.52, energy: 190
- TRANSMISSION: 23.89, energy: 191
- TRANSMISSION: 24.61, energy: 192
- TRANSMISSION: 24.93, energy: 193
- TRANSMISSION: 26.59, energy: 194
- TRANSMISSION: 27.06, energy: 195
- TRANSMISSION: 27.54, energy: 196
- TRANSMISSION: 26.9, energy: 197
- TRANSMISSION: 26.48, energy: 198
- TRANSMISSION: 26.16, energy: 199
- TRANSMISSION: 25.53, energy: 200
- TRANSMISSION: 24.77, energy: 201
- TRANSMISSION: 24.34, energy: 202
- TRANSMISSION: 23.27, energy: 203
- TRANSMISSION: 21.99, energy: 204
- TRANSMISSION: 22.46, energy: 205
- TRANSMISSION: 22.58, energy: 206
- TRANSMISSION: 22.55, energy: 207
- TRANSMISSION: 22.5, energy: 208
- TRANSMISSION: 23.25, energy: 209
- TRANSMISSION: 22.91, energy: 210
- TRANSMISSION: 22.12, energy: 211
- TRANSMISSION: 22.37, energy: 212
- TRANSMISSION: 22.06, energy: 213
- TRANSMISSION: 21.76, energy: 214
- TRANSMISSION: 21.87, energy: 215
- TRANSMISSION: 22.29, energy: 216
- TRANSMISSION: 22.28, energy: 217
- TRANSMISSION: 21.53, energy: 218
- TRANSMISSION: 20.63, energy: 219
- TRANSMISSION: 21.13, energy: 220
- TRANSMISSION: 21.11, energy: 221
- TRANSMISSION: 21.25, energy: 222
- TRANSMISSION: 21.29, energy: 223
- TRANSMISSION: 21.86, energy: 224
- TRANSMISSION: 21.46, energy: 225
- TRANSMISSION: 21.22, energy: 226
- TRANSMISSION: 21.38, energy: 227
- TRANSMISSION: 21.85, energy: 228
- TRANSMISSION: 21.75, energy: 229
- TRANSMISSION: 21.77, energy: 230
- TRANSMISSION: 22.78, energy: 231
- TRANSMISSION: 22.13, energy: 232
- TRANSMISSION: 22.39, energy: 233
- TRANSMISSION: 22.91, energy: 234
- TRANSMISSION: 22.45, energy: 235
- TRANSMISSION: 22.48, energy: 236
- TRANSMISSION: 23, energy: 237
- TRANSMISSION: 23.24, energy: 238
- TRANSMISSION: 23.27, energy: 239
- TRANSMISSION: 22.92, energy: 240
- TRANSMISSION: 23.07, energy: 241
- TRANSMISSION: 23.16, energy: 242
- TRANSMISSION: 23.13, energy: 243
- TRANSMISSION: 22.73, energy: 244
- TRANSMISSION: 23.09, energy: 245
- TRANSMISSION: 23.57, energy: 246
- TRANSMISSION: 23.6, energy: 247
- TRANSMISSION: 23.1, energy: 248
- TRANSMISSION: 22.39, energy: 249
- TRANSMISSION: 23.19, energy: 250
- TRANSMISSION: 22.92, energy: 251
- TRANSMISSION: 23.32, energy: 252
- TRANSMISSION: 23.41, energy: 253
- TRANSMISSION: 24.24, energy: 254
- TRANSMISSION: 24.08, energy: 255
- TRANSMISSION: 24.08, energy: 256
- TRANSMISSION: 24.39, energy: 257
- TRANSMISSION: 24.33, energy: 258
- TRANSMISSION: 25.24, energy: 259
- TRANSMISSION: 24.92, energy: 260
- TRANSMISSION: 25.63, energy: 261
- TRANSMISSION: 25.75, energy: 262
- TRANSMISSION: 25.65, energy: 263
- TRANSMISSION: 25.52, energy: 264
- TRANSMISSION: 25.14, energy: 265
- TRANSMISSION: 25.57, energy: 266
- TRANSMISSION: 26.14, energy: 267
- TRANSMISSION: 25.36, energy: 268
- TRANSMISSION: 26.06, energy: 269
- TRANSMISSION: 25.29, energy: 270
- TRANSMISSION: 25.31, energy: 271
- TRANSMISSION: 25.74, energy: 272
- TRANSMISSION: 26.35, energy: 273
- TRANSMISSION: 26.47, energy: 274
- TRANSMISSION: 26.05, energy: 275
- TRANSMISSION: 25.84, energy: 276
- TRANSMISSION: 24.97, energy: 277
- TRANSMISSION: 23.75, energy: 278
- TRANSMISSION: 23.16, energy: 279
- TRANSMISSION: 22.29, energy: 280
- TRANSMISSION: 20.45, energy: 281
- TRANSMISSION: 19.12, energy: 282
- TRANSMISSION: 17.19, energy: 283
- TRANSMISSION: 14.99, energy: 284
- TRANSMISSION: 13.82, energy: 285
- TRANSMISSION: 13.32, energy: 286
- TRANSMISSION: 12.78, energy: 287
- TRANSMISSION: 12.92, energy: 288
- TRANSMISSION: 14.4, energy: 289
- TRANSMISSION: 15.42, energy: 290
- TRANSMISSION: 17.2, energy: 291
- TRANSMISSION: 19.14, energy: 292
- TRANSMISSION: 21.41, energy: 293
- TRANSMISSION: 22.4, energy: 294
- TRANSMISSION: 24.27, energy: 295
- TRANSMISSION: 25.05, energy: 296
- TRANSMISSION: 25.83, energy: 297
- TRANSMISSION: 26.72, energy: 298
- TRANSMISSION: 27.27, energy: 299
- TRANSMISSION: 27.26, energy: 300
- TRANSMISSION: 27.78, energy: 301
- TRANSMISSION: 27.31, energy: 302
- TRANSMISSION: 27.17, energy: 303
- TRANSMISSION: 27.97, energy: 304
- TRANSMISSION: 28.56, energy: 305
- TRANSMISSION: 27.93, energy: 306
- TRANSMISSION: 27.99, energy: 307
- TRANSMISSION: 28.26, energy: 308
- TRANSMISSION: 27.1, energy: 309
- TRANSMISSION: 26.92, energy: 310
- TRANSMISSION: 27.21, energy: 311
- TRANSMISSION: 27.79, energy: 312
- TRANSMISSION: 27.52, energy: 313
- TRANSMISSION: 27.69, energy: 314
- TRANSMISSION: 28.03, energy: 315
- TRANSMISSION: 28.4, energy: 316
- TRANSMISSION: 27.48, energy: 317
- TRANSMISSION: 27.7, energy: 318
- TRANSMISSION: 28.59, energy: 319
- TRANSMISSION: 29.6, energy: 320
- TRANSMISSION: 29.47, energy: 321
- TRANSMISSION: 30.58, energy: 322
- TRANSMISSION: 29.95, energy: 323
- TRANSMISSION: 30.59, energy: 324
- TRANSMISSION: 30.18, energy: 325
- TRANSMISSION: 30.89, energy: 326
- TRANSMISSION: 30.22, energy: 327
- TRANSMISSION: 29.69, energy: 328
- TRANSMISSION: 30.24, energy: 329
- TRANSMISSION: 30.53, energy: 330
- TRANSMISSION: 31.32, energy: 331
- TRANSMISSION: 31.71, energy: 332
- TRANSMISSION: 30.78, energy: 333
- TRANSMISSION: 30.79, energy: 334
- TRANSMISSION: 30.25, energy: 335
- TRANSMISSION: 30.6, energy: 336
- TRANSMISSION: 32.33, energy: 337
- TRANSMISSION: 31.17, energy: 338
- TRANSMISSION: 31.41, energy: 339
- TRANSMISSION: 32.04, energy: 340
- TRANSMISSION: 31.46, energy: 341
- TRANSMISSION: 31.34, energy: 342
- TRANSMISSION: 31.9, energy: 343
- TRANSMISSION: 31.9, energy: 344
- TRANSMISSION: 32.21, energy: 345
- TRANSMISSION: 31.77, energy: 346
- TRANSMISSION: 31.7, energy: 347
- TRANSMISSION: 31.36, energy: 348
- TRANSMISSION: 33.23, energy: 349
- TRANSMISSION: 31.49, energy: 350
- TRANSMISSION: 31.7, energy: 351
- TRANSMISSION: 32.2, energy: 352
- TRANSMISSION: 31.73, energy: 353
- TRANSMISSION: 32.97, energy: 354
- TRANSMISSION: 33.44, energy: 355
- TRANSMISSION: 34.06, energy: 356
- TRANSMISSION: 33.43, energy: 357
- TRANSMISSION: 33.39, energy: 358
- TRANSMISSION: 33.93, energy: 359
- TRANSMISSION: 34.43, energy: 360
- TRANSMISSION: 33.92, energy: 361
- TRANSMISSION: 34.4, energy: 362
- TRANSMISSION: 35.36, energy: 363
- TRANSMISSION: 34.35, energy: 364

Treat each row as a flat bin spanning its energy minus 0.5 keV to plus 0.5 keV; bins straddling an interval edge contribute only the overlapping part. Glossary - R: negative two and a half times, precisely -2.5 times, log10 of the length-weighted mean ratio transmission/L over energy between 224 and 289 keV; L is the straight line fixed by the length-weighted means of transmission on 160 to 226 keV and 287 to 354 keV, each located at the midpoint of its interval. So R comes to 0.10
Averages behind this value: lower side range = 21.8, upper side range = 28.2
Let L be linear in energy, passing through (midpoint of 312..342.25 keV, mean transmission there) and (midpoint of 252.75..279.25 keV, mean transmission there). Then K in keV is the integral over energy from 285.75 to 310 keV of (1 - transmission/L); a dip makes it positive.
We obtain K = 3.9 keV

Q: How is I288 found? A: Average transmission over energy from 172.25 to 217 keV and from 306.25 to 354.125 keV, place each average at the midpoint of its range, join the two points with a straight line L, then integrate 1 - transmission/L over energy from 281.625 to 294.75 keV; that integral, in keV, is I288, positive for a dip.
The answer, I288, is 5.3 keV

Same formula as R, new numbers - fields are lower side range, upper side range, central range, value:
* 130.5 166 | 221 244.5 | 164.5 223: 0.046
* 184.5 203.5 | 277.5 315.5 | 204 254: 0.066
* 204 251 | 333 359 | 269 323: 0.155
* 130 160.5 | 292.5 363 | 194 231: 0.136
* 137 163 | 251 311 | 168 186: 0.237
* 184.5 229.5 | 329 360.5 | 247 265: 0.081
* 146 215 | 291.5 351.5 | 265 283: 0.099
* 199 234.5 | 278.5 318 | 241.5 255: -0.026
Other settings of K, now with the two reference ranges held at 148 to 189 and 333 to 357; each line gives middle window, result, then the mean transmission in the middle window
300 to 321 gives 1.33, 27.9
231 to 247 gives 1.55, 22.9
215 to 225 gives 1.12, 21.5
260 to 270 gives 0.51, 25.6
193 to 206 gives -1.25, 25.1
